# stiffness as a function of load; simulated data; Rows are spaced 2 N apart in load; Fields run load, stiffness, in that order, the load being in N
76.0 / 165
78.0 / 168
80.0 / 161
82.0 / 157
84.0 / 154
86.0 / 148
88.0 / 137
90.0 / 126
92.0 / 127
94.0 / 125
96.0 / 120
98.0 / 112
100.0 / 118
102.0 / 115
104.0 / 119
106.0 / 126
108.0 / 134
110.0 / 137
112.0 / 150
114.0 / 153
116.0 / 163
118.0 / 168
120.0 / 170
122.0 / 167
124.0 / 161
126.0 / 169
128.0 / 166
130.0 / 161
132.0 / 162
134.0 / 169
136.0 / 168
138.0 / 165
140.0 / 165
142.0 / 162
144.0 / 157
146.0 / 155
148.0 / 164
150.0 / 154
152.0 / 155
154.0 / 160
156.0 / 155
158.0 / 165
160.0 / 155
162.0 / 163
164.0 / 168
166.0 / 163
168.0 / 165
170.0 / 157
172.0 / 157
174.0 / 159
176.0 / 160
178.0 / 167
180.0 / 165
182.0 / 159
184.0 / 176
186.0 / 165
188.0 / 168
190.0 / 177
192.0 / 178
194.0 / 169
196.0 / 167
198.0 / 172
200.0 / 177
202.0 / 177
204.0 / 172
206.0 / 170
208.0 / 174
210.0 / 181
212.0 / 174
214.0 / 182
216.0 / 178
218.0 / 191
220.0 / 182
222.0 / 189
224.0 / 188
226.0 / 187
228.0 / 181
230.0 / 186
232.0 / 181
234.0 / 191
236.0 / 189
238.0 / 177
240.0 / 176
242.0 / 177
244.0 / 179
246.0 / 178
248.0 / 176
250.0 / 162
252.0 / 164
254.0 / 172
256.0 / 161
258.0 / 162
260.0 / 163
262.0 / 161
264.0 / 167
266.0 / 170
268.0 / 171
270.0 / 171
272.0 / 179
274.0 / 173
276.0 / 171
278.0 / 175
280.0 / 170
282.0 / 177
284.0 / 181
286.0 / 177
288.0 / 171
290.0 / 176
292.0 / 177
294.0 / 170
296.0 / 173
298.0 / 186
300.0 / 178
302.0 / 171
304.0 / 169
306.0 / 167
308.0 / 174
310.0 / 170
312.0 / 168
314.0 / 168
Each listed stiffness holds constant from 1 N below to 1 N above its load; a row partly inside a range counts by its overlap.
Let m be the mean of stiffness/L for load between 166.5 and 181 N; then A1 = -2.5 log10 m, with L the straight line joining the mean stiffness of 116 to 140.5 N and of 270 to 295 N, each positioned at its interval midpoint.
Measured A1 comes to 0.05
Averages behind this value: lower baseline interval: 166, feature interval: 161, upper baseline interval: 175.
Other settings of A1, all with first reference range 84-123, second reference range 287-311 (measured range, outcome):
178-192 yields -0.109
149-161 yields -0.071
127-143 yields -0.148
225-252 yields -0.108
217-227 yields -0.175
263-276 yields -0.023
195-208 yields -0.111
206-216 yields -0.126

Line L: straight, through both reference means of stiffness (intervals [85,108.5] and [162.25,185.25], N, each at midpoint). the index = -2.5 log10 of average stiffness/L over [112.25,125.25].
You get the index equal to -0.19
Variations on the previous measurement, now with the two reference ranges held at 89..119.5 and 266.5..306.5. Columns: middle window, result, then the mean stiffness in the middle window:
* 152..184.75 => -0.10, 162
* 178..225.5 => -0.13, 175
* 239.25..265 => -0.02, 169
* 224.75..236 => -0.15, 186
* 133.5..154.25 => -0.14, 161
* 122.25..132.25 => -0.18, 164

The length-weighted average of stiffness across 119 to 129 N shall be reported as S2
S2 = 167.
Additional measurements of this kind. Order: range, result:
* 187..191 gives 172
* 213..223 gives 184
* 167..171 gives 161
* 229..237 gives 187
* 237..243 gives 177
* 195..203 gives 173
